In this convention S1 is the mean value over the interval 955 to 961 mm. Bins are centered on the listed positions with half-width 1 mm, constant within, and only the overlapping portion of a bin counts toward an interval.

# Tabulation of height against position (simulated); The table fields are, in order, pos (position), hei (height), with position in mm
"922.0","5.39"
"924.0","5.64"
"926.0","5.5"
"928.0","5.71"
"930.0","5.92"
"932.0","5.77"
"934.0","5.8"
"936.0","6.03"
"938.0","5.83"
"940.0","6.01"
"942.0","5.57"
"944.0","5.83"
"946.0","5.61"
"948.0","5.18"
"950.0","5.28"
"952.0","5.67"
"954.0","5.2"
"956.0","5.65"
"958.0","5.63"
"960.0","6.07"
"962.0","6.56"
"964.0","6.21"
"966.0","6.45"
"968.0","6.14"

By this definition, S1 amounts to 5.78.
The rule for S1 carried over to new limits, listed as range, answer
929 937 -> 5.88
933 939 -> 5.89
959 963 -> 6.31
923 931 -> 5.69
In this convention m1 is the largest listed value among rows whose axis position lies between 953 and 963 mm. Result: 6.56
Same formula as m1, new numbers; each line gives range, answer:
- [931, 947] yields 6.03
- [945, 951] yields 5.61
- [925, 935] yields 5.92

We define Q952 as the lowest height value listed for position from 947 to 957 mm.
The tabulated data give 5.18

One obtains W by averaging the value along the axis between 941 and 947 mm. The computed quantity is 5.67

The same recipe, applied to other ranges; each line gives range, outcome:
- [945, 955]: 5.39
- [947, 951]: 5.23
